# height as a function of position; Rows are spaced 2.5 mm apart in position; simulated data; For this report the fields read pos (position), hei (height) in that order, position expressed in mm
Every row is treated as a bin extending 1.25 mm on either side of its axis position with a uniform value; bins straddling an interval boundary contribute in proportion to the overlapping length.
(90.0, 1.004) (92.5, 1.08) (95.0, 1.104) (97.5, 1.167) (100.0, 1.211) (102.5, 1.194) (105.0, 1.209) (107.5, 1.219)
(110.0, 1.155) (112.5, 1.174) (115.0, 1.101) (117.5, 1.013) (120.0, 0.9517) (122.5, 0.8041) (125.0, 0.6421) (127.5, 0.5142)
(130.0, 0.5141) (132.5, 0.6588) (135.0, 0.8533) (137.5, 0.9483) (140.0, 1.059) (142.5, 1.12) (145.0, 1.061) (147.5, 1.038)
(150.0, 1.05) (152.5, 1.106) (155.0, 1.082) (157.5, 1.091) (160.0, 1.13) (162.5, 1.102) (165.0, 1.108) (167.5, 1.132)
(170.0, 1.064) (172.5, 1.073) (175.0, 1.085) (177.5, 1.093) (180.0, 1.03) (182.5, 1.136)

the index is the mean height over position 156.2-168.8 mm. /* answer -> 1.11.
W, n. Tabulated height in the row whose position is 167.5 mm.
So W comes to 1.132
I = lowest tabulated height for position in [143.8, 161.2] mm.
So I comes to 1.038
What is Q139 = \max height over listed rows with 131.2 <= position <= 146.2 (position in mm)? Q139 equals 1.12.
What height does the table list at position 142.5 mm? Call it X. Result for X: 1.12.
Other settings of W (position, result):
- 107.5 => 1.219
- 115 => 1.101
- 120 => 0.9517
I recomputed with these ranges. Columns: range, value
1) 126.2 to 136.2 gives 0.5141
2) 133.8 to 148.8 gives 0.8533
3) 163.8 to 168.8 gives 1.108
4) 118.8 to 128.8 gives 0.5142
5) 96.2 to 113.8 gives 1.155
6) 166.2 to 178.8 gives 1.064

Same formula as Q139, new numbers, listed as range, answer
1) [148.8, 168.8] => 1.132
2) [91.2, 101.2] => 1.211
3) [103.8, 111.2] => 1.219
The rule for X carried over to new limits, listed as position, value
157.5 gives 1.091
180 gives 1.03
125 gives 0.6421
